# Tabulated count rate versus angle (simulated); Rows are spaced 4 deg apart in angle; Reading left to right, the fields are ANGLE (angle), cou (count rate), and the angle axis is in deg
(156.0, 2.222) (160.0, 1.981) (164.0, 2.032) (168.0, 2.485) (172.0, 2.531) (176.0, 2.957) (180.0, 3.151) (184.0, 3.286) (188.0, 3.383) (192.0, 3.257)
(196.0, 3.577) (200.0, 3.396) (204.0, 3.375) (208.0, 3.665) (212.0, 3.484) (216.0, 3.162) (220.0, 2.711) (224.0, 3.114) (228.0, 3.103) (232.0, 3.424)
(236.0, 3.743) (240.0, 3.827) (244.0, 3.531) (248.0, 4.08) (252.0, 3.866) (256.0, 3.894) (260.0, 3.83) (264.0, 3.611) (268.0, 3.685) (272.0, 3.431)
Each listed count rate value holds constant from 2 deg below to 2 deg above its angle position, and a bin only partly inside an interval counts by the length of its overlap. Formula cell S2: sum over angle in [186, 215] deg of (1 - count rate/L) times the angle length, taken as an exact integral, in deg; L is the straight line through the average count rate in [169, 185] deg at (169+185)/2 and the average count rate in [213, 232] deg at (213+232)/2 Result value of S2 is -4.1 deg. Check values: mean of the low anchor 2.93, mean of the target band 3.44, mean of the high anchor 3.09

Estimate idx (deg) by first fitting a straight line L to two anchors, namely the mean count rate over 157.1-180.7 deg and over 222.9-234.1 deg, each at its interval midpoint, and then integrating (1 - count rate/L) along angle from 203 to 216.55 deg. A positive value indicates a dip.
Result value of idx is -2.1 deg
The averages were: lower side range 2.48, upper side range 3.23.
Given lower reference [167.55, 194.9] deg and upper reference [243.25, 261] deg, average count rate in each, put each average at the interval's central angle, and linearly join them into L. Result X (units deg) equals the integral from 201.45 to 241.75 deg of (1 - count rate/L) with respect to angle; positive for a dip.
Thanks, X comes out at 1.8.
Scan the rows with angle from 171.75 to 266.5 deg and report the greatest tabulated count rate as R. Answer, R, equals 4.08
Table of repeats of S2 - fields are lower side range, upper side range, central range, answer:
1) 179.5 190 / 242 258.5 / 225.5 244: 1.0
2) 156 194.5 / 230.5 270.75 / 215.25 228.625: 1.5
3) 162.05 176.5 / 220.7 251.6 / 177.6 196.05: -3.8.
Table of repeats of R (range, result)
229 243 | 3.827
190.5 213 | 3.665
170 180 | 3.151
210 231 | 3.484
